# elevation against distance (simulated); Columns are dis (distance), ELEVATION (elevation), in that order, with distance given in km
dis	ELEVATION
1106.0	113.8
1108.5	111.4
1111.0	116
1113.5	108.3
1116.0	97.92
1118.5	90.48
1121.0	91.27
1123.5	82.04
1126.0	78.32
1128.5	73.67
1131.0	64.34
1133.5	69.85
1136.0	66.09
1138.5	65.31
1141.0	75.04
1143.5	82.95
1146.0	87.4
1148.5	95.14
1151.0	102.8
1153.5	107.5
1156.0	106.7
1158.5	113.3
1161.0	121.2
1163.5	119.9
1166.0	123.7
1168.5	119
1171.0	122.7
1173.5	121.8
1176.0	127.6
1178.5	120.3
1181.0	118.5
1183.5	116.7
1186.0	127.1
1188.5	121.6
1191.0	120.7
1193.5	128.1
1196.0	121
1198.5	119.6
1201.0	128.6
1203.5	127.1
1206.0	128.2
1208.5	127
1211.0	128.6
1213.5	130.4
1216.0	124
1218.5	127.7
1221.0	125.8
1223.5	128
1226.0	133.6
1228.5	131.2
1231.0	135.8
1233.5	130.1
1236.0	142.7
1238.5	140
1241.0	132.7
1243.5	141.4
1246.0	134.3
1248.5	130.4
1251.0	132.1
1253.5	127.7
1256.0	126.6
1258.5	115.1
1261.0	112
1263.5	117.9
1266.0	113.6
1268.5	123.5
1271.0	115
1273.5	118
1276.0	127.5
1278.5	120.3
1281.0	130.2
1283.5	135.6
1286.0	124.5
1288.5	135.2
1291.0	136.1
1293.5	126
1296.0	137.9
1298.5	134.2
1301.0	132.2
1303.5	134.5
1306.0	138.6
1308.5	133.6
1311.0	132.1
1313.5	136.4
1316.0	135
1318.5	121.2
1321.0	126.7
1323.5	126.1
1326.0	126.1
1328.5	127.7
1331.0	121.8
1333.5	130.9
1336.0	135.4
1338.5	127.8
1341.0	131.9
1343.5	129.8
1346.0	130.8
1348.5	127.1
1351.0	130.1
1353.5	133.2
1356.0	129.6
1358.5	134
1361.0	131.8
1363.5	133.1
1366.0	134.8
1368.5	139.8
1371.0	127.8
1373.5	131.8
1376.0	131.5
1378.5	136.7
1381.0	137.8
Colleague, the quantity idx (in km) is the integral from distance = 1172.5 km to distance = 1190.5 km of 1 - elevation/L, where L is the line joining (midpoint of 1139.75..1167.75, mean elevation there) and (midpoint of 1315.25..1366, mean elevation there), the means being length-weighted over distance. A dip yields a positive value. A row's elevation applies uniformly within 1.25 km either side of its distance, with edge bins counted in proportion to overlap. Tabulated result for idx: -2.43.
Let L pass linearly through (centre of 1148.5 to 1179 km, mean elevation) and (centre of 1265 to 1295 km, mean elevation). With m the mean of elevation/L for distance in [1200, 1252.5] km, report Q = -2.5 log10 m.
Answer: -0.09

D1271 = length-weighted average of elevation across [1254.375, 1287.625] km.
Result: 122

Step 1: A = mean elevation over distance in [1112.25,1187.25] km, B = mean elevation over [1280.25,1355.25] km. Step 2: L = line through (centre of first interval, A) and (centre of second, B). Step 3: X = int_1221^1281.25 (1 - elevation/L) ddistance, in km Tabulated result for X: -4.6 km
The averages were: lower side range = 99.9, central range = 127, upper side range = 131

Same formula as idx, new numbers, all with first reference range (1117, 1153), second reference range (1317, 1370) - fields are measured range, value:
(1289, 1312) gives -2.70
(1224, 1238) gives -4.19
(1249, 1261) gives -1.66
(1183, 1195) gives -3.78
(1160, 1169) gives -3.39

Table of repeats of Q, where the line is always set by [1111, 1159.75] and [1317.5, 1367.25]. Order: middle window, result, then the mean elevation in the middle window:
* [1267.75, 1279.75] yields -0.046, 121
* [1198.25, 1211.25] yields -0.238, 127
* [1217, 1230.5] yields -0.220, 130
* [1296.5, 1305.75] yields -0.113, 135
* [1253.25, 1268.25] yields -0.051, 119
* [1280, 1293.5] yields -0.116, 132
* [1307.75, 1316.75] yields -0.091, 134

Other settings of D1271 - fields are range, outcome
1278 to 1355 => 131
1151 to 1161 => 110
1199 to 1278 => 127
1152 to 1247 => 126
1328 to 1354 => 130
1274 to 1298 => 130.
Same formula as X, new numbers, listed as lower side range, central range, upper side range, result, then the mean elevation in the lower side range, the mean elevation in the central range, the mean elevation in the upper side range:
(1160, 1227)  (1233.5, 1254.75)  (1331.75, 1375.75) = -1.38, 124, 135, 132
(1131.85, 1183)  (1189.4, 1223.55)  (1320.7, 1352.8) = -4.87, 103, 126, 129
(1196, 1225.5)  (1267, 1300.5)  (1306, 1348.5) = 0.17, 127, 128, 130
